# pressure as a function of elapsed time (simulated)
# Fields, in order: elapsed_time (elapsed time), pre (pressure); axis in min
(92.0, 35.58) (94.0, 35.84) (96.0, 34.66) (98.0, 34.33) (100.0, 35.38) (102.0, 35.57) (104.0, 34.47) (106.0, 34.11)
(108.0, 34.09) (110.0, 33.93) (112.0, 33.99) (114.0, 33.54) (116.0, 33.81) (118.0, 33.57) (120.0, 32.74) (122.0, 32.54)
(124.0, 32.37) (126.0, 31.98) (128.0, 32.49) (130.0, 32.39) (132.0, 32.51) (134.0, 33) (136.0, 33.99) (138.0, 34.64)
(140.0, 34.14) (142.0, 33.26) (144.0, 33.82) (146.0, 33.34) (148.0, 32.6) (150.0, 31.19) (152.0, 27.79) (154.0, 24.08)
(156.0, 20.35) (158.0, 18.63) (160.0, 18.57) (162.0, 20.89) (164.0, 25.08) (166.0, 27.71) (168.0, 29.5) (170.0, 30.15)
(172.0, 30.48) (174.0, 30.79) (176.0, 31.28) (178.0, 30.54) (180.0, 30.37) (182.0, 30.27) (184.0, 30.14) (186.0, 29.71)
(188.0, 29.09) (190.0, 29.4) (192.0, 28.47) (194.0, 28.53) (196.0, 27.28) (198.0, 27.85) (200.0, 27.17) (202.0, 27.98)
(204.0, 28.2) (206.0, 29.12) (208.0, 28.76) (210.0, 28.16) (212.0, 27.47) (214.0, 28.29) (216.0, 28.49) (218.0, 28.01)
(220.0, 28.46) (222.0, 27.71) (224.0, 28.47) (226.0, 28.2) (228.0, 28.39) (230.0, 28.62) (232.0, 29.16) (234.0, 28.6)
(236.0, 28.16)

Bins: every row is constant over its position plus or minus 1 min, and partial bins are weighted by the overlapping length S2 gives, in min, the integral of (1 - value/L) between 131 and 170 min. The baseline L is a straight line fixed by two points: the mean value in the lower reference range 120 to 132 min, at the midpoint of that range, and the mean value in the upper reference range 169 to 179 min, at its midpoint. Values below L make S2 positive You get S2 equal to 3.5 min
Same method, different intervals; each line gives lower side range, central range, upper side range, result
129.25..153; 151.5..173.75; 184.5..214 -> 4.4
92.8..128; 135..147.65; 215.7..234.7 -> -0.5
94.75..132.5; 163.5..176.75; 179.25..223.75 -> 0.4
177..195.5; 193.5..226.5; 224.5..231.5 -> 0.9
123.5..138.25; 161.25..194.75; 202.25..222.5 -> 1.3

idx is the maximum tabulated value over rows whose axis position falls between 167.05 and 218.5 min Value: 31.28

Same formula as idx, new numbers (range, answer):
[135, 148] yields 34.64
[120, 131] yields 32.74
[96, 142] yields 35.57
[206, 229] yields 29.12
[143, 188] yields 33.82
